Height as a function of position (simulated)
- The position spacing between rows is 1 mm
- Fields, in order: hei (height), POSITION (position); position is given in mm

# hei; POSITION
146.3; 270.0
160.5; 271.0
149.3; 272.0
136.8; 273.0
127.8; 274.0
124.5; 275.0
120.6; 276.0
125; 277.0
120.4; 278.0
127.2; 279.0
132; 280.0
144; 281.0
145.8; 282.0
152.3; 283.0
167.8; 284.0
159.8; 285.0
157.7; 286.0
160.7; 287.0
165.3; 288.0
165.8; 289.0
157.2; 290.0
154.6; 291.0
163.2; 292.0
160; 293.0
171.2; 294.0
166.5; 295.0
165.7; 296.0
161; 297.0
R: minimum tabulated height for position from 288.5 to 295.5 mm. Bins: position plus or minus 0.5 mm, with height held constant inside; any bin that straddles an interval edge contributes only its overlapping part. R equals 154.6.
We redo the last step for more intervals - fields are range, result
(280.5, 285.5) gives 144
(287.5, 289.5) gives 165.3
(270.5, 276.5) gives 120.6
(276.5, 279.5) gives 120.4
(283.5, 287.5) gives 157.7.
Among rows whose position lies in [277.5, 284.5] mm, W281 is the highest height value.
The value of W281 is 167.8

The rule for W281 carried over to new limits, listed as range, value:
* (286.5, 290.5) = 165.8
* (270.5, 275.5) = 160.5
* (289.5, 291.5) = 157.2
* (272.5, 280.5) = 136.8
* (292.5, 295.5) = 171.2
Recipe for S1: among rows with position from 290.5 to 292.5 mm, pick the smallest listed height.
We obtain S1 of 154.6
